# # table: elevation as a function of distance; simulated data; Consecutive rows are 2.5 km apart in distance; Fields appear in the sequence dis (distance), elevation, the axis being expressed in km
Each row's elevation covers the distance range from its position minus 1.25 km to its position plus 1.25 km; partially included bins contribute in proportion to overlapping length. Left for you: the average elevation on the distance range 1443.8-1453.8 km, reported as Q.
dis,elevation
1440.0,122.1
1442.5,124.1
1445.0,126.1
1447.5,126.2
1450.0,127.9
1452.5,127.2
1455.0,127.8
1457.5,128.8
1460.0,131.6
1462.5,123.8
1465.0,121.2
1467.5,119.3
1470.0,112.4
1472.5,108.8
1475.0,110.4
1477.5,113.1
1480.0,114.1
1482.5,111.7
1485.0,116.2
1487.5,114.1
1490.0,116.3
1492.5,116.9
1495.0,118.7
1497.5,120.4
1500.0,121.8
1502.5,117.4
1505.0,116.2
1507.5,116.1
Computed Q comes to 127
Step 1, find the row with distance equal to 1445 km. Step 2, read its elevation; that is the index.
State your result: 126.1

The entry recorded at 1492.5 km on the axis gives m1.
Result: 116.9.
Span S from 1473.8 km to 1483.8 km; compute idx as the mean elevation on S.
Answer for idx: 112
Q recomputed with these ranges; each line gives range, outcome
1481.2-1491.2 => 115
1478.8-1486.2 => 114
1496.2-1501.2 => 121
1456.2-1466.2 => 126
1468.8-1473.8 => 111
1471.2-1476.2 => 110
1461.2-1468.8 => 121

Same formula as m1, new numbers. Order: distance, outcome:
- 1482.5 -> 111.7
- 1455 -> 127.8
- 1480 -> 114.1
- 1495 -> 118.7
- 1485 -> 116.2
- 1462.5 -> 123.8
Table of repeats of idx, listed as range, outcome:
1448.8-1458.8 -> 128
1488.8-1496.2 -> 117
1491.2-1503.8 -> 119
